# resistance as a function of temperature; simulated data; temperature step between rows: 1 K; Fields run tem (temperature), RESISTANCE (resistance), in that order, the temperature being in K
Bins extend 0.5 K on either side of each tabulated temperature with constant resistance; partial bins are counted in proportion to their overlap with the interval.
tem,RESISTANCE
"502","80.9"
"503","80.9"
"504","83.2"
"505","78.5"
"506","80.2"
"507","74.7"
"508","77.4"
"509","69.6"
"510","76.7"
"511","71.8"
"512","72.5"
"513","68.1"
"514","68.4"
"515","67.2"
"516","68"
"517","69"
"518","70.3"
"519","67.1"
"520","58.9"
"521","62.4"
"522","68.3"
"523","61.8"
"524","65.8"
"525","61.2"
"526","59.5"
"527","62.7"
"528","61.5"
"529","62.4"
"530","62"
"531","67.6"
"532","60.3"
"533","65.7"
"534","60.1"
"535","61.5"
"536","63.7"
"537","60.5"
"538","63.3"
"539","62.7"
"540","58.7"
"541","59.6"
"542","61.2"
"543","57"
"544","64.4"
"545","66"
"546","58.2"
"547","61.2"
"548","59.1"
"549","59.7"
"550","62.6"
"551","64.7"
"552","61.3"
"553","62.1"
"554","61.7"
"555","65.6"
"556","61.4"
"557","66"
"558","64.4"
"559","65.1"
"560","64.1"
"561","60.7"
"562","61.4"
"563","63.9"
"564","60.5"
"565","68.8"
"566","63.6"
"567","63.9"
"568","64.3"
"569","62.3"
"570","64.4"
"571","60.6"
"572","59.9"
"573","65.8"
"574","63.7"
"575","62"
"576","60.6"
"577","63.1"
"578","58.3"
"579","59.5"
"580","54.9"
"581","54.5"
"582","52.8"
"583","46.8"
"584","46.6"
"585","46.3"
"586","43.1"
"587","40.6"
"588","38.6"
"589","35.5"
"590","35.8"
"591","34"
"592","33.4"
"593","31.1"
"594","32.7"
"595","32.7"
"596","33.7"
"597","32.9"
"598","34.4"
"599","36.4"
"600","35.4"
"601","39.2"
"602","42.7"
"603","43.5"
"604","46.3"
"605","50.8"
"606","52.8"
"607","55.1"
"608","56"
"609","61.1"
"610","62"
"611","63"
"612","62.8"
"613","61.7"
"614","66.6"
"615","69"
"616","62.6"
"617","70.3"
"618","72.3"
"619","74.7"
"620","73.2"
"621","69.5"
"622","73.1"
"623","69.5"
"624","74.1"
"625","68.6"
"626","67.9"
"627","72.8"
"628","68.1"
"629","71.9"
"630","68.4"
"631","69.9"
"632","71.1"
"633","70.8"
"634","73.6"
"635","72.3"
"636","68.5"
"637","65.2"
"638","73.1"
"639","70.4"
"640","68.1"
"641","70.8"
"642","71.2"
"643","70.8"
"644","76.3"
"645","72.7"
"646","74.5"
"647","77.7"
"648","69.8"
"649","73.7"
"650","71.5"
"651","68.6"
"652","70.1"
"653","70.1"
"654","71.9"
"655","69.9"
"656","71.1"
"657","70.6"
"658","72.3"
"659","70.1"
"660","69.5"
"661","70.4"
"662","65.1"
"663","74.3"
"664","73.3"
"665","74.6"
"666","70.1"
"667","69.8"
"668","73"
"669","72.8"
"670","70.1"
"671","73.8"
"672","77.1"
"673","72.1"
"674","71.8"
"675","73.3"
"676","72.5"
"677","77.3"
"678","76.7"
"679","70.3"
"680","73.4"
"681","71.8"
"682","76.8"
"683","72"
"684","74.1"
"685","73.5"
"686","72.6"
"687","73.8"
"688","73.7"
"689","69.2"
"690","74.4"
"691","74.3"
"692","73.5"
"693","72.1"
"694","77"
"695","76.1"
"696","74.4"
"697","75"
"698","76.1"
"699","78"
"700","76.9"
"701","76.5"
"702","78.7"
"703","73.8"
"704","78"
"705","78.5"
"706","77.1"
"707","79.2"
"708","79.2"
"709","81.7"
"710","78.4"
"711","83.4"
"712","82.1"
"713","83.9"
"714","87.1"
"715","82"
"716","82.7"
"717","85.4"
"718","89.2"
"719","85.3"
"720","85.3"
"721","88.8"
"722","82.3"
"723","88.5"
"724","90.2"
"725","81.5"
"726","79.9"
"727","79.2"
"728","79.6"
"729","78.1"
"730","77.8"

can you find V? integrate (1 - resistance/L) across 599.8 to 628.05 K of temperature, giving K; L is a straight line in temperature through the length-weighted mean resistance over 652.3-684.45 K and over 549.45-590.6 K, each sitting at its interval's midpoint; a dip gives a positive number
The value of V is 1.2 K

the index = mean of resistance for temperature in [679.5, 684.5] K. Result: 73.6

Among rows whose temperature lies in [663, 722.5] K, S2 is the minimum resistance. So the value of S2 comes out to 69.2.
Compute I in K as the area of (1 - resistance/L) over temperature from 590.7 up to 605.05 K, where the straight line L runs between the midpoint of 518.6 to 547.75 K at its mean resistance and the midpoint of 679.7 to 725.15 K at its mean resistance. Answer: 6.6 K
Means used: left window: 62.2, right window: 78.6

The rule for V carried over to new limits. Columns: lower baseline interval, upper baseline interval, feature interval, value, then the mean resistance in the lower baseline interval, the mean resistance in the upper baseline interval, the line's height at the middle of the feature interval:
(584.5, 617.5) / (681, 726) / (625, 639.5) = -3.53 K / 46.7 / 78.8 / 56.5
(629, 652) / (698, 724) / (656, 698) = 2.07 K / 71.3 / 81.7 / 76.7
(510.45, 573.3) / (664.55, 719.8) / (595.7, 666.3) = 5.99 K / 63.5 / 76.3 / 71.1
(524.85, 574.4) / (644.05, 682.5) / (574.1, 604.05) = 9.98 K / 62.5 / 72.3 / 65.9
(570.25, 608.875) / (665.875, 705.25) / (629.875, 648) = -3.14 K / 46.9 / 74.1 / 60.9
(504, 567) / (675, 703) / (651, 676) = 0.46 K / 64.9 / 74.4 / 72.9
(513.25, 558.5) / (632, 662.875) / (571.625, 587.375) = 2.66 K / 63.1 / 71.1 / 66.2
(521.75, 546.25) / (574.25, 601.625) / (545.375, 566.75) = -3.21 K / 62.2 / 43.7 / 54.6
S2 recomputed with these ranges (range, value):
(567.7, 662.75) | 31.1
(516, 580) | 54.9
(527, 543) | 57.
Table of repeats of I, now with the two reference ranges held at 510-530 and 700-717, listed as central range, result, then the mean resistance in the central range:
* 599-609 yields 3.5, 47.1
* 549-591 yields 7.1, 57.8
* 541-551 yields 1.0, 61.2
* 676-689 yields 0.8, 73.6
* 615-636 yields 0.9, 70.6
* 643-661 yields 1.0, 71.7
